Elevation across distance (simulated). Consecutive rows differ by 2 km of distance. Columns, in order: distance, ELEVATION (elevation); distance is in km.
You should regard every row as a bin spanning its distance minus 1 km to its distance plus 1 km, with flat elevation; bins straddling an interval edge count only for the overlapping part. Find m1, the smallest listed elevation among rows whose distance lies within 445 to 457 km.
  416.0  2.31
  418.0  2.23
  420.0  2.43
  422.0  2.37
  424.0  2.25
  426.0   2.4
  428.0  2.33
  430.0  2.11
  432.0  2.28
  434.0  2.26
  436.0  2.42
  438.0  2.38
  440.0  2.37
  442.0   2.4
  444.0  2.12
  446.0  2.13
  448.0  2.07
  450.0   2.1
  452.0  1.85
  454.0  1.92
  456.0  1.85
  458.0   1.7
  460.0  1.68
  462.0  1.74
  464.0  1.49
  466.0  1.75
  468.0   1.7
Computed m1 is 1.85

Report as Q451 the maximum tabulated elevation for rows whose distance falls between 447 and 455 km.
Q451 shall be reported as 2.1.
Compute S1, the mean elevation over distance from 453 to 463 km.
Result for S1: 1.78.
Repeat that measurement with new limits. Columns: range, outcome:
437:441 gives 2.38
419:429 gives 2.36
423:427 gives 2.33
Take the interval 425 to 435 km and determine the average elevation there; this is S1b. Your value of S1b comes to 2.28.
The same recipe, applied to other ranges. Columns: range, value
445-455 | 2.01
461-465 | 1.61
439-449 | 2.22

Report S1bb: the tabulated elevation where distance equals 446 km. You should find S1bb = 2.13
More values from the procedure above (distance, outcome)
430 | 2.11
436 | 2.42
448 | 2.07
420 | 2.43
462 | 1.74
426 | 2.4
